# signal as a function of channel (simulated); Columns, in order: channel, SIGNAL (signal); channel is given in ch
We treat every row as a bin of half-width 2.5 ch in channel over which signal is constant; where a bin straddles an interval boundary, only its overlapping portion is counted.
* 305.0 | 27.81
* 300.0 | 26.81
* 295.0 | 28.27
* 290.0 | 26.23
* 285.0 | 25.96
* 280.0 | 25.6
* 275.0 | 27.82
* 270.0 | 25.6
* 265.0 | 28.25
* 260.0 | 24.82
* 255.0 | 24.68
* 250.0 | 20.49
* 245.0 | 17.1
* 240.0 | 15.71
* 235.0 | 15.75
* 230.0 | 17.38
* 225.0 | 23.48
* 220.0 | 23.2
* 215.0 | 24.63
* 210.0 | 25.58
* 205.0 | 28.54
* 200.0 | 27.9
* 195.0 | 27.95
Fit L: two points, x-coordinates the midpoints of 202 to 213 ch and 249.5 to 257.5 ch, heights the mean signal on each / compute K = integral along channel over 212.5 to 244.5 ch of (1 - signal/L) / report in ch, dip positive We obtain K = 6.9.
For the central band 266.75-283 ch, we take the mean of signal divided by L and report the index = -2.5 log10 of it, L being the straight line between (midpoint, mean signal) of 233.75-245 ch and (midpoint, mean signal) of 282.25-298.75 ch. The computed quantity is -0.13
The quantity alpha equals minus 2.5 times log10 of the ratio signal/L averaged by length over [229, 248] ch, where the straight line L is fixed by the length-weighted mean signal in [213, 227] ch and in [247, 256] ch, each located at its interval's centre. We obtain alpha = 0.34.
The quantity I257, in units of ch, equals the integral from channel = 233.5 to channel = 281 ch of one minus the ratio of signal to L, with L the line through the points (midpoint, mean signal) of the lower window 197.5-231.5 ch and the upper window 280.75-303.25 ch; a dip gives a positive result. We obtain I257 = 5.92 ch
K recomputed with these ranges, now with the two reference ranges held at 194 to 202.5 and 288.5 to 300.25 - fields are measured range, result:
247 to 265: 2.40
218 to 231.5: 3.00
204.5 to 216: 0.73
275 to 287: 0.50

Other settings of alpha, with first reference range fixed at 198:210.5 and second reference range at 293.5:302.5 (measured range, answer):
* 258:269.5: 0.04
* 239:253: 0.45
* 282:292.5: 0.06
